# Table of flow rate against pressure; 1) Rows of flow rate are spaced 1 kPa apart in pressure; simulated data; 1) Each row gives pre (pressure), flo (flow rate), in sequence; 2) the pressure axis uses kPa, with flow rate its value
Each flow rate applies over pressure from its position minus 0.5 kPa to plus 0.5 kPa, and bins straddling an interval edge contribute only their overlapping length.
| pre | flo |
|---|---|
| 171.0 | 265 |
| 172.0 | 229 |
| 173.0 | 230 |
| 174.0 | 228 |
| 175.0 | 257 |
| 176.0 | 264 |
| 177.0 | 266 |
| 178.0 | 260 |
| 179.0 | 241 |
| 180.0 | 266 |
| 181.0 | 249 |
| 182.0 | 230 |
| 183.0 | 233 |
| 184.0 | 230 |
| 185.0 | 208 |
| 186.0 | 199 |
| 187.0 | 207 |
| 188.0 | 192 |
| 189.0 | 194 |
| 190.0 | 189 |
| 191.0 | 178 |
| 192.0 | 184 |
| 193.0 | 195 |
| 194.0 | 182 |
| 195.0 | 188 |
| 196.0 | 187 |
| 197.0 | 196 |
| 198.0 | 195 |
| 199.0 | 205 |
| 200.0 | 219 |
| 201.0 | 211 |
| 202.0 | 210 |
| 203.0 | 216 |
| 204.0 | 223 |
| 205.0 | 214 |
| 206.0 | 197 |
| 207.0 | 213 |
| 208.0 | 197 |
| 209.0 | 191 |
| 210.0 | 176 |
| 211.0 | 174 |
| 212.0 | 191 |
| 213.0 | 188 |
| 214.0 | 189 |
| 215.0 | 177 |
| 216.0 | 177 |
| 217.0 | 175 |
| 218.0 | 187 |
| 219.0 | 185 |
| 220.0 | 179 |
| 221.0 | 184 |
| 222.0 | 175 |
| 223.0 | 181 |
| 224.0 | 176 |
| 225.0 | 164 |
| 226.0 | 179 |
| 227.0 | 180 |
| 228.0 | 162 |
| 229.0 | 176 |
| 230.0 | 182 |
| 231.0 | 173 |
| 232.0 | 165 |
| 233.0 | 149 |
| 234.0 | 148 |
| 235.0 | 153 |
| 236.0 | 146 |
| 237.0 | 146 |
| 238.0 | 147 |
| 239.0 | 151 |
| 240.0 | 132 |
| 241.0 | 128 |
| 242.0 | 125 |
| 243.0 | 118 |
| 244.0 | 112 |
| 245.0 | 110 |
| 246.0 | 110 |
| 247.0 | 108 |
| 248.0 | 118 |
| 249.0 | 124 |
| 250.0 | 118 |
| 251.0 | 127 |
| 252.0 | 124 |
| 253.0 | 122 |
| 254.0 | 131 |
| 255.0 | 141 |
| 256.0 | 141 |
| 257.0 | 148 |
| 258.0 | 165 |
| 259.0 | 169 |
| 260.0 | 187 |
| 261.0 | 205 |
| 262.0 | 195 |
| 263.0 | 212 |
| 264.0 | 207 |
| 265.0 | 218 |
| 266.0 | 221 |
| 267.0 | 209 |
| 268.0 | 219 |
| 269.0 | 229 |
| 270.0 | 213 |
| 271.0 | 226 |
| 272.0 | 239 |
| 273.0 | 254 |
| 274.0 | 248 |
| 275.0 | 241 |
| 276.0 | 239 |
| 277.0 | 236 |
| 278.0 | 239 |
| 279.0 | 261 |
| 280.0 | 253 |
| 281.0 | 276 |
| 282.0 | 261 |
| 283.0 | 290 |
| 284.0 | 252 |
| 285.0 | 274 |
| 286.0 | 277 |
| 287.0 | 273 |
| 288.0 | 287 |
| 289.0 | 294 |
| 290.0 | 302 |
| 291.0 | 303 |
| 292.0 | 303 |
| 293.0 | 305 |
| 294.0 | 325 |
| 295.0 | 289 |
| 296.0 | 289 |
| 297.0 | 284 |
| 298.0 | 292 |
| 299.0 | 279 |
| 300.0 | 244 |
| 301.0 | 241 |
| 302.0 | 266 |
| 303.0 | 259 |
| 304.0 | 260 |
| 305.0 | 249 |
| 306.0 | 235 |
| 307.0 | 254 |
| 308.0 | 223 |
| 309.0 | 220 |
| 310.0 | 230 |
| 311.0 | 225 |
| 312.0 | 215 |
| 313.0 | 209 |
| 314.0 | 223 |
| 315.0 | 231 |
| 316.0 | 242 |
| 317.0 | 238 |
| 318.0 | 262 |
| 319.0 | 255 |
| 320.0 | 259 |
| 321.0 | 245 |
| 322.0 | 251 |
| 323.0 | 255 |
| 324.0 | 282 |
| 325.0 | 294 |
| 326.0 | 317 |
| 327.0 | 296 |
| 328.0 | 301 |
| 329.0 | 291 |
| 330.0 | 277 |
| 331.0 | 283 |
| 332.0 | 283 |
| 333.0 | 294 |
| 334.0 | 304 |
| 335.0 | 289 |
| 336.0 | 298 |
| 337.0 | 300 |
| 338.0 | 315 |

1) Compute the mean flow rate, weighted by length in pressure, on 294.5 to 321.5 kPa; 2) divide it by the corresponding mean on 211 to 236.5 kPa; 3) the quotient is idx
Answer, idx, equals 1.43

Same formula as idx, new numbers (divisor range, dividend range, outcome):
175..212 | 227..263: 0.69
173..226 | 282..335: 1.32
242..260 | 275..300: 2.13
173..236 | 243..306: 1.12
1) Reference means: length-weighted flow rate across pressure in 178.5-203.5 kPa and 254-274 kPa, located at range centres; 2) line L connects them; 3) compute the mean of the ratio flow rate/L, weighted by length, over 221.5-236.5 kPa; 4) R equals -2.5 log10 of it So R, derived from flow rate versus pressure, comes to 0.21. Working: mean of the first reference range 208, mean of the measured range 167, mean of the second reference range 199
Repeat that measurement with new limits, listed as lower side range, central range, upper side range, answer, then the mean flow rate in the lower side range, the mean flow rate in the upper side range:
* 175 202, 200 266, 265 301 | 0.38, 215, 263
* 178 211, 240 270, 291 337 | 0.45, 207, 267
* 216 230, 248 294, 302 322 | -0.04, 177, 240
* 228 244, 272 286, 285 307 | -0.06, 148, 278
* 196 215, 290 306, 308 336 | -0.12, 199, 262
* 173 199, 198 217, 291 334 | 0.14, 217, 265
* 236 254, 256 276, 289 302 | -0.09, 125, 287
